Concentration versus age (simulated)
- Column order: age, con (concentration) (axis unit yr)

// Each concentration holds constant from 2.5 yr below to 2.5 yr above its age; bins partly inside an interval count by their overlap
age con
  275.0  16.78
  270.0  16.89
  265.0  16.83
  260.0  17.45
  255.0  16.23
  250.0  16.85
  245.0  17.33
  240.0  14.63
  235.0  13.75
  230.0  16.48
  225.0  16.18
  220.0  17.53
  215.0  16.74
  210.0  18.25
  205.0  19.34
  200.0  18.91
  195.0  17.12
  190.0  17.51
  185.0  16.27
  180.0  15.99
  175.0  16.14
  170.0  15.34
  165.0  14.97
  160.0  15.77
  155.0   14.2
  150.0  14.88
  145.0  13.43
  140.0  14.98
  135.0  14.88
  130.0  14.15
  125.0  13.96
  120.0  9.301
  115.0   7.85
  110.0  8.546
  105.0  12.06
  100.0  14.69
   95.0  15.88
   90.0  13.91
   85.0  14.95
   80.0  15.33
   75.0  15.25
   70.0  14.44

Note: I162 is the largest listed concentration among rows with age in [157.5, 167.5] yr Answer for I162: 15.77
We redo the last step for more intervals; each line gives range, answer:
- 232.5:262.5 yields 17.45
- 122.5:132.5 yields 14.15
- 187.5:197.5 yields 17.51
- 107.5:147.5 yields 14.98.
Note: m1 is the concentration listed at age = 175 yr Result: 16.14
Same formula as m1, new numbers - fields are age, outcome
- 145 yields 13.43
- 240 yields 14.63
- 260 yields 17.45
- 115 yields 7.85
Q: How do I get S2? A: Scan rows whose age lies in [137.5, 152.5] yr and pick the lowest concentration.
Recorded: 13.43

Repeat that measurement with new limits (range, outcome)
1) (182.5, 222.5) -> 16.27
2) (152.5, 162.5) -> 14.2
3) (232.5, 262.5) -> 13.75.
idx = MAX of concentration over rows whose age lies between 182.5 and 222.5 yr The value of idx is 19.34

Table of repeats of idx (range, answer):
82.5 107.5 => 15.88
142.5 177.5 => 16.14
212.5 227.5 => 17.53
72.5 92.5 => 15.33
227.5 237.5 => 16.48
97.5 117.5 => 14.69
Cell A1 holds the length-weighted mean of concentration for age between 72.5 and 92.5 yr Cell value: 14.9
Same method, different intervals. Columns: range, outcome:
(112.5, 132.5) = 11.3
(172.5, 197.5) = 16.6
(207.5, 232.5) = 17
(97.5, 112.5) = 11.8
